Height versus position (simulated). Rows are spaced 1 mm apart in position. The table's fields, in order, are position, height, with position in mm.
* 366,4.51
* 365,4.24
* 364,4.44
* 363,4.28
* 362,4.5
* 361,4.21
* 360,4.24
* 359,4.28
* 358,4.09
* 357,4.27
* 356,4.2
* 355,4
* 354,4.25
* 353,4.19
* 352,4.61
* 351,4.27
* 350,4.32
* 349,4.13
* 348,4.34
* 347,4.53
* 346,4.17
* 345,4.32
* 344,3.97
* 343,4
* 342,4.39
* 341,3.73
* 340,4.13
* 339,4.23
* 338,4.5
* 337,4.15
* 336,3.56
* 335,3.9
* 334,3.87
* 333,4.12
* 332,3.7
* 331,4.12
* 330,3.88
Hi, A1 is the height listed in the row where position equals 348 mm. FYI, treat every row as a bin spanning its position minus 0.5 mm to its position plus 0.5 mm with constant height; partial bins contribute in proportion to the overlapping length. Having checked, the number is 4.34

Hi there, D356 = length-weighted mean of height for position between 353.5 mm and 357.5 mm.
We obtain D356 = 4.18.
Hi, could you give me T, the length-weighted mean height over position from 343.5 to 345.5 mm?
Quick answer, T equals 4.15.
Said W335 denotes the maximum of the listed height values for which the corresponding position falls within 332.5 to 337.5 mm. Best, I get 4.15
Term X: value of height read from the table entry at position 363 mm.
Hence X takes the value 4.28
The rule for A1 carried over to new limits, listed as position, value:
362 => 4.5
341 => 3.73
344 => 3.97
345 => 4.32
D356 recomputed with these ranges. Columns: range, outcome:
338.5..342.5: 4.12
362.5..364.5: 4.36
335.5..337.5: 3.86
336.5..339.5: 4.29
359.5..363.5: 4.31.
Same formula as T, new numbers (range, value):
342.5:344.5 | 3.99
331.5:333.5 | 3.91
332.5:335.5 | 3.96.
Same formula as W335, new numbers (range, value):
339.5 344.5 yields 4.39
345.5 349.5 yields 4.53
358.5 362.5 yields 4.5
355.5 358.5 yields 4.27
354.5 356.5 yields 4.2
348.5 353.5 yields 4.61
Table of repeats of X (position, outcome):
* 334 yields 3.87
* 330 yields 3.88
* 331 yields 4.12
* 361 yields 4.21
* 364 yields 4.44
